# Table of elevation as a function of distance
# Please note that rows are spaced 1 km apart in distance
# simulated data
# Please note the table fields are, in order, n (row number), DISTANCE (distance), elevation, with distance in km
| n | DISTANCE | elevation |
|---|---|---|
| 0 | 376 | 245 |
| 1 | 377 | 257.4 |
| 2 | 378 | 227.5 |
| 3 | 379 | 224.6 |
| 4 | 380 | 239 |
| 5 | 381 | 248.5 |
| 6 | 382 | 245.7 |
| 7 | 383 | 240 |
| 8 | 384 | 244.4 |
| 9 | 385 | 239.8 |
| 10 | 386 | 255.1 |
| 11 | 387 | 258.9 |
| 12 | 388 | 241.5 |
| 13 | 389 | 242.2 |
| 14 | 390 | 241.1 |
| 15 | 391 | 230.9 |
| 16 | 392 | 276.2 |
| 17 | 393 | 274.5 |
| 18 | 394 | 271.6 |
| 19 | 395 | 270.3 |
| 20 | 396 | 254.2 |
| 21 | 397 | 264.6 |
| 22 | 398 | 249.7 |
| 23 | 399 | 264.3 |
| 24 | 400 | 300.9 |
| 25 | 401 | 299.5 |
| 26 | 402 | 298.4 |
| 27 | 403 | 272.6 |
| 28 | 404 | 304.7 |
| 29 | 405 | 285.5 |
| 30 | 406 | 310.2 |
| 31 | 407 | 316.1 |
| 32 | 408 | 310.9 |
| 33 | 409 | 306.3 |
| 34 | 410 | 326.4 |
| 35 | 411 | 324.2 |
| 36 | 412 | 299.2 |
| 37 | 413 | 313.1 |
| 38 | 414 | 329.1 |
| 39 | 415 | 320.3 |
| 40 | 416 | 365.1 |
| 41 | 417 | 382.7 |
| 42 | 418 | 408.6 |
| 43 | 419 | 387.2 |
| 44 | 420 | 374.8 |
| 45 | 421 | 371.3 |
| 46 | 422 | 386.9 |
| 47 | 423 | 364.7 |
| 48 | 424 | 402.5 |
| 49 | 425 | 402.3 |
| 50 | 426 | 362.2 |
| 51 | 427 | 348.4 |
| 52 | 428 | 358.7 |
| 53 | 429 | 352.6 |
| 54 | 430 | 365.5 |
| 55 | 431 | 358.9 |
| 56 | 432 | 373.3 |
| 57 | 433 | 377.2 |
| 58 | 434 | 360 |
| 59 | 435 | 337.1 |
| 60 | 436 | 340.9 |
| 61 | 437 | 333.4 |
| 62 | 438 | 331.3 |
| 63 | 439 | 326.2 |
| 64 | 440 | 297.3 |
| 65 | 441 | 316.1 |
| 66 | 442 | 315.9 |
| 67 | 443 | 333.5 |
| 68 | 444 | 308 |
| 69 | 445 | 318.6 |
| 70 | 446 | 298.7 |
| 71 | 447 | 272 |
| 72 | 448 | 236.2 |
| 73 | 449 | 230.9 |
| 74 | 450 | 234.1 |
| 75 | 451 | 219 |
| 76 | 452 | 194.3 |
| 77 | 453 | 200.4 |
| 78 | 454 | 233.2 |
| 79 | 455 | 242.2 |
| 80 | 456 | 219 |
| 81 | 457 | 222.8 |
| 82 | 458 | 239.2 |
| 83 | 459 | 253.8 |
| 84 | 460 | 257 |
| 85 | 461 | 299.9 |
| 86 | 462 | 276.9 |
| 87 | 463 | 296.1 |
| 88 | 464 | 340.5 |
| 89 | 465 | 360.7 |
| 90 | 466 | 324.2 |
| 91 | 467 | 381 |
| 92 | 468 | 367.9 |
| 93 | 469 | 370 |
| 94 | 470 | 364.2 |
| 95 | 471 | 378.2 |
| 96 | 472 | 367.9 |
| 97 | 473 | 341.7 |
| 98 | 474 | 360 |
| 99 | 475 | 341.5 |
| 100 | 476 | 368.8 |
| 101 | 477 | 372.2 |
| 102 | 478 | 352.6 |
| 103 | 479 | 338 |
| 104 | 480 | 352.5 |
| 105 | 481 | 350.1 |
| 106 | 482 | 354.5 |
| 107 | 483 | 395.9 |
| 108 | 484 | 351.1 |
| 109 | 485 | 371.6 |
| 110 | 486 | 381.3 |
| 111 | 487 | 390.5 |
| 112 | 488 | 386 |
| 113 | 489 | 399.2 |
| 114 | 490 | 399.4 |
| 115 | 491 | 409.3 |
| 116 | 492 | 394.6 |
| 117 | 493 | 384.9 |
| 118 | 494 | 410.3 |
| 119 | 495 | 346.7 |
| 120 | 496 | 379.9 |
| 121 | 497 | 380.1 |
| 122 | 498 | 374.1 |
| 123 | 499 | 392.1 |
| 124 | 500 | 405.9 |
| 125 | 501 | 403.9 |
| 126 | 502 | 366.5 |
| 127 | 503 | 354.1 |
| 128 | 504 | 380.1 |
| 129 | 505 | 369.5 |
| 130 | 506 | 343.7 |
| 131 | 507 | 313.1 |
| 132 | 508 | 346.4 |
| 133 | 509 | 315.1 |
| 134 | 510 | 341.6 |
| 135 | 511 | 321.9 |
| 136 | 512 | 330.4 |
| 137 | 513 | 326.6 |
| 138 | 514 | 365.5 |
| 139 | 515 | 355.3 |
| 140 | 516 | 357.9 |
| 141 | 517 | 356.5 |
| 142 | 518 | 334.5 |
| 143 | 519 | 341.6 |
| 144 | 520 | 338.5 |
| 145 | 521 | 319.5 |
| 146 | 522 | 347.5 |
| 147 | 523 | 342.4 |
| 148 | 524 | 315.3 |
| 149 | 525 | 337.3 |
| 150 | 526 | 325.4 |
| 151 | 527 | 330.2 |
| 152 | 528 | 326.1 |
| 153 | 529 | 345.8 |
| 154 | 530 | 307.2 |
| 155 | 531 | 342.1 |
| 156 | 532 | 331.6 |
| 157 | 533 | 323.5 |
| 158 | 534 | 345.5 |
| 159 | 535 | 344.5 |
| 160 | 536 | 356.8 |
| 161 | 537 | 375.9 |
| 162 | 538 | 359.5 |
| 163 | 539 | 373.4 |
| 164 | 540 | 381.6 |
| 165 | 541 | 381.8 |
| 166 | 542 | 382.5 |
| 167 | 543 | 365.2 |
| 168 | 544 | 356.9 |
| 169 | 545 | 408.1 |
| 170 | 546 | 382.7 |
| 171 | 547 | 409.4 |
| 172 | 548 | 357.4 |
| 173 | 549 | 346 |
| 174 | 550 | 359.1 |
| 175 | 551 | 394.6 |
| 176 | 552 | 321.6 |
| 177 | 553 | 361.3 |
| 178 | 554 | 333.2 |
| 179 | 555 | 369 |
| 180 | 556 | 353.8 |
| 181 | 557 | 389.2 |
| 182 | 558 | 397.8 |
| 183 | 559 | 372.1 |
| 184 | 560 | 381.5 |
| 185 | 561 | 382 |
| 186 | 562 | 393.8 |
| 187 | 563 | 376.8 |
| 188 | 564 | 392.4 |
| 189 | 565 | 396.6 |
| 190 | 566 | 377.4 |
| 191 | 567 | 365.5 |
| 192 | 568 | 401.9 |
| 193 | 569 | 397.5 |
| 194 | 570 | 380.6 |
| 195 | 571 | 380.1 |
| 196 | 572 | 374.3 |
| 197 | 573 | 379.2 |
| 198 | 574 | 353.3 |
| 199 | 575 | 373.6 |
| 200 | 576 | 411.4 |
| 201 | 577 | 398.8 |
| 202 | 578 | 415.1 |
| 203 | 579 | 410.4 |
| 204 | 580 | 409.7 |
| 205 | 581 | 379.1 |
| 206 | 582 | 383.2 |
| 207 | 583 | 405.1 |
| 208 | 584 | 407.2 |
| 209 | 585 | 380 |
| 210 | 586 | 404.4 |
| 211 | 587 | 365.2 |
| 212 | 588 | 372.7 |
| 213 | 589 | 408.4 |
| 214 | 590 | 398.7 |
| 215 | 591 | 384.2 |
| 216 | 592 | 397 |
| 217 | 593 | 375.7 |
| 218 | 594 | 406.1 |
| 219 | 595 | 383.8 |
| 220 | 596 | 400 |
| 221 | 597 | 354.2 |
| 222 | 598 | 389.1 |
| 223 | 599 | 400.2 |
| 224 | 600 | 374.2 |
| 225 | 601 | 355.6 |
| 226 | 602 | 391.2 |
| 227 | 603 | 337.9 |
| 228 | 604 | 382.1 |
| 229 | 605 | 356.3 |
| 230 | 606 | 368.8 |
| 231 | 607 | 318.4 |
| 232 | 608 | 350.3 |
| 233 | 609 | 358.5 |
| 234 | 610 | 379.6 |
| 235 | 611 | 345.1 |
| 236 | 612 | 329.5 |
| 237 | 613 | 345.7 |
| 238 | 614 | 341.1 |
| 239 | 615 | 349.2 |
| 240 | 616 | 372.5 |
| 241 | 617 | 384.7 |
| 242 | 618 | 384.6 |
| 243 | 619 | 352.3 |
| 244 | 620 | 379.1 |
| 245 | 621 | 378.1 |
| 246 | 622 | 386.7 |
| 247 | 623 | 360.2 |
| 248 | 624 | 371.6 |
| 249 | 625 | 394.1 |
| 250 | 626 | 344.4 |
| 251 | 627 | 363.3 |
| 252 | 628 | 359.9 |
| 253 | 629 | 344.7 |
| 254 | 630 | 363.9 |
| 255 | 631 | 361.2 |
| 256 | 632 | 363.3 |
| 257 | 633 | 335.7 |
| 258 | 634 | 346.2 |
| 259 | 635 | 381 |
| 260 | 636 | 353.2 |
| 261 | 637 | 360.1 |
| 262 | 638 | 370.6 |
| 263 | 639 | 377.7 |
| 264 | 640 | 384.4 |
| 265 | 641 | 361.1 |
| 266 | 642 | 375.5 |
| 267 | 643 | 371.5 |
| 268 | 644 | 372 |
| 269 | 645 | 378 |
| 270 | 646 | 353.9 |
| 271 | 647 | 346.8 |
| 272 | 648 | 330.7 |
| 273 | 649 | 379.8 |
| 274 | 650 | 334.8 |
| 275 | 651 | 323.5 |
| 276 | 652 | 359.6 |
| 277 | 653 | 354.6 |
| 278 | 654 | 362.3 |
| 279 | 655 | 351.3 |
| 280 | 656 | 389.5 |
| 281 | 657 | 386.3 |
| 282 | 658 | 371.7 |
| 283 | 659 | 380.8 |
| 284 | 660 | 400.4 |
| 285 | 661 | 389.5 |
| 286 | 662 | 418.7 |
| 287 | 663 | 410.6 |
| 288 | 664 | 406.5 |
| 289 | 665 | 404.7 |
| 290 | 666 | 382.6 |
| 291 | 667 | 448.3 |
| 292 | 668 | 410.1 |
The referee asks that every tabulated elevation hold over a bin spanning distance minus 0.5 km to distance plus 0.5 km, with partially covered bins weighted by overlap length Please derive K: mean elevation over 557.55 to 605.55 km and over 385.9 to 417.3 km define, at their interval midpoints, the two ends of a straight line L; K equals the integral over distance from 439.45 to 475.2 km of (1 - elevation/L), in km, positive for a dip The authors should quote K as 2.81 km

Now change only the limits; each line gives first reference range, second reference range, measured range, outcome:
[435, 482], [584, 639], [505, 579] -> -4.21 km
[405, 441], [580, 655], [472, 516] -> -1.25 km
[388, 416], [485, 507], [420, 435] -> -2.69 km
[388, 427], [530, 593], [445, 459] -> 3.99 km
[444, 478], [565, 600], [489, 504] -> -2.87 km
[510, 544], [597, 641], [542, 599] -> -4.62 km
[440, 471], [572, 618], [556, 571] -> -1.18 km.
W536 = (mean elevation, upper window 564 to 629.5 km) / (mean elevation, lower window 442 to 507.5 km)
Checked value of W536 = 1.1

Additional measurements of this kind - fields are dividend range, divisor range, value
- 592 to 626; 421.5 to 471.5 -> 1.17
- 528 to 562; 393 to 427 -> 1.12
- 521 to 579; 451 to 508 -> 1.07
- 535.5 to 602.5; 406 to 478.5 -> 1.18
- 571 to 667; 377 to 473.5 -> 1.23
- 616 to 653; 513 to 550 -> 1.03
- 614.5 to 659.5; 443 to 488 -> 1.16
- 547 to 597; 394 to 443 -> 1.16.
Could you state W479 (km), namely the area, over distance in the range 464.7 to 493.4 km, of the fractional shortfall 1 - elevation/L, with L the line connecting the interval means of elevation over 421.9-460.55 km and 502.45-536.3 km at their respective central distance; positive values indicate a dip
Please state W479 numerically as -4.3 km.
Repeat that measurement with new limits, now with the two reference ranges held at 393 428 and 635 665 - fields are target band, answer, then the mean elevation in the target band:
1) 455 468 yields 1.72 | 290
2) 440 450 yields 1.26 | 290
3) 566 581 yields -1.35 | 389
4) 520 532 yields 0.56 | 331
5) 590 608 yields -0.67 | 375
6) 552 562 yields -0.46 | 370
